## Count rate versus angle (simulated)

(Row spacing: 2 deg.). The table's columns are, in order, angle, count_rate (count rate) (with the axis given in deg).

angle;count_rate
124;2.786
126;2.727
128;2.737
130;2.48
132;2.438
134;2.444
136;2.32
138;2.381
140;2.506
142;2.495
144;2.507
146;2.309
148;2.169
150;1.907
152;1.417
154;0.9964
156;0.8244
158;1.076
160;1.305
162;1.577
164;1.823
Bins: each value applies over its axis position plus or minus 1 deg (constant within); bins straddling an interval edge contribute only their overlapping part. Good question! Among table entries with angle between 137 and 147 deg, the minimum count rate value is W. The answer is 2.309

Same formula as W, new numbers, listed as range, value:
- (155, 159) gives 0.8244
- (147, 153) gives 1.417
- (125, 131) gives 2.48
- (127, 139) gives 2.32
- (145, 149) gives 2.169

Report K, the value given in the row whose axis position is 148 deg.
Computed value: 2.169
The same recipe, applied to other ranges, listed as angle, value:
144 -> 2.507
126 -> 2.727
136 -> 2.32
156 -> 0.8244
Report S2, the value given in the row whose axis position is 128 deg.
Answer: 2.737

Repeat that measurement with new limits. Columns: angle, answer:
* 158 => 1.076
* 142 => 2.495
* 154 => 0.9964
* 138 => 2.381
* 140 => 2.506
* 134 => 2.444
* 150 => 1.907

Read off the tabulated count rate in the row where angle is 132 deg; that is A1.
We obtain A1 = 2.438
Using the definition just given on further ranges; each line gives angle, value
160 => 1.305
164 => 1.823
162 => 1.577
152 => 1.417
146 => 2.309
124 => 2.786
